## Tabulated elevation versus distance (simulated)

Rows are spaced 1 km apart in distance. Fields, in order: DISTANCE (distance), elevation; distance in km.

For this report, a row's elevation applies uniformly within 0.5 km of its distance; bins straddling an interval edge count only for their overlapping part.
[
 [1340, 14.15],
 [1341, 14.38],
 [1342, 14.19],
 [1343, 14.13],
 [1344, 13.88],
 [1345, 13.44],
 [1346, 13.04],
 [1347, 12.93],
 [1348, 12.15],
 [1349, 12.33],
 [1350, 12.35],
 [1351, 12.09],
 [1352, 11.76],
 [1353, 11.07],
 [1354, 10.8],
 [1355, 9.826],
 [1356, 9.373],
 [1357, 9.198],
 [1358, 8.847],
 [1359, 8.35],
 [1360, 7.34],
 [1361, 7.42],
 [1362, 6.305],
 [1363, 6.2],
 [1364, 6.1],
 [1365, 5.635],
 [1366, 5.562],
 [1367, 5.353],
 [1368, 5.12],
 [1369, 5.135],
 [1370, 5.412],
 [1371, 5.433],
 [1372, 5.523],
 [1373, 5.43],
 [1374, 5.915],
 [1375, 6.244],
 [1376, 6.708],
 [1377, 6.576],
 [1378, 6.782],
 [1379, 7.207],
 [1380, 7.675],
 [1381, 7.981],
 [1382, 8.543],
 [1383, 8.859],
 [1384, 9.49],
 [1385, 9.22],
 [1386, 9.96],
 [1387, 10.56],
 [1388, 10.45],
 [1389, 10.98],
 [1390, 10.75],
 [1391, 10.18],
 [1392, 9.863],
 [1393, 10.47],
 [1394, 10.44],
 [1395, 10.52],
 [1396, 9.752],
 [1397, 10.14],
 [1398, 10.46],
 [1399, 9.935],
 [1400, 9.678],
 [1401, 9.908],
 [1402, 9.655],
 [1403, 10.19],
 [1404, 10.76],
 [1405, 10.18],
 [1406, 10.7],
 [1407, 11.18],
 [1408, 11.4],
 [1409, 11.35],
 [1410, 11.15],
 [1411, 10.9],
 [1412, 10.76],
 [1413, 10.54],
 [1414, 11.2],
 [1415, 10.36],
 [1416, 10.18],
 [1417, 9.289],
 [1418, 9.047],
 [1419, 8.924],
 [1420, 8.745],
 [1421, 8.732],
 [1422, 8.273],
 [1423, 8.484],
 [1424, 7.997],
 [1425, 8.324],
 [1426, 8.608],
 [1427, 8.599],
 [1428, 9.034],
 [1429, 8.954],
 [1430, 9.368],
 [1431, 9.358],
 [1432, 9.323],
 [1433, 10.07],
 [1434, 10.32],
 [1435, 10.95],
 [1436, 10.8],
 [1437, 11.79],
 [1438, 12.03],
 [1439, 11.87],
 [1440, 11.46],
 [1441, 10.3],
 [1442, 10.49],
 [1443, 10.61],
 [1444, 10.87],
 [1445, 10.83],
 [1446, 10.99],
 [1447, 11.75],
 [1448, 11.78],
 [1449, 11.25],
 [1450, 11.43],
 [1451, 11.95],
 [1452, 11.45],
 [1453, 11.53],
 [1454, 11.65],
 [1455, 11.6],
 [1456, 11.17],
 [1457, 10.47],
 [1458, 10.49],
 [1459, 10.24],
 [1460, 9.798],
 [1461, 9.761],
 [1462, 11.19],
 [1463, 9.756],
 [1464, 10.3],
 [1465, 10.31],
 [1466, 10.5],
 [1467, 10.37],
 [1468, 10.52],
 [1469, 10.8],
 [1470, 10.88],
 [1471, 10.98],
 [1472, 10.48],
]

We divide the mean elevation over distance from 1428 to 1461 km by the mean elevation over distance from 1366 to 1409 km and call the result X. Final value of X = 1.2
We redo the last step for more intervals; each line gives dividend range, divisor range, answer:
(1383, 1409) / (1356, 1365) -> 1.37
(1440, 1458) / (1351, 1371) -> 1.45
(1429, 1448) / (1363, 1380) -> 1.80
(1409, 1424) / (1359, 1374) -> 1.64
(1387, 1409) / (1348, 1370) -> 1.24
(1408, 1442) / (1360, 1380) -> 1.64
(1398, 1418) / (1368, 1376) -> 1.86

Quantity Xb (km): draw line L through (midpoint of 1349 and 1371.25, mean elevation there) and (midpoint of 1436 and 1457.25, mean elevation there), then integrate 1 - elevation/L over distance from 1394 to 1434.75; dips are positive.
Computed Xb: 0.9 km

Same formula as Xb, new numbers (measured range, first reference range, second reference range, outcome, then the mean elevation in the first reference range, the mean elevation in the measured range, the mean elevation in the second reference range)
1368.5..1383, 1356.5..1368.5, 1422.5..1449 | 1.72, 6.79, 6.55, 10.2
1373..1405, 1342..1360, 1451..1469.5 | 5.75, 11.5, 9.18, 10.7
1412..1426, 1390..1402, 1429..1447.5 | 1.55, 10.1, 9.27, 10.7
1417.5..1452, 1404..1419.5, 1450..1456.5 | 3.05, 10.5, 10.1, 11.5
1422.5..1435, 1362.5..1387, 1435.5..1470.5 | 0.73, 6.83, 9.11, 10.9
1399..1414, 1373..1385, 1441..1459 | -2.90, 7.44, 10.6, 11.1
